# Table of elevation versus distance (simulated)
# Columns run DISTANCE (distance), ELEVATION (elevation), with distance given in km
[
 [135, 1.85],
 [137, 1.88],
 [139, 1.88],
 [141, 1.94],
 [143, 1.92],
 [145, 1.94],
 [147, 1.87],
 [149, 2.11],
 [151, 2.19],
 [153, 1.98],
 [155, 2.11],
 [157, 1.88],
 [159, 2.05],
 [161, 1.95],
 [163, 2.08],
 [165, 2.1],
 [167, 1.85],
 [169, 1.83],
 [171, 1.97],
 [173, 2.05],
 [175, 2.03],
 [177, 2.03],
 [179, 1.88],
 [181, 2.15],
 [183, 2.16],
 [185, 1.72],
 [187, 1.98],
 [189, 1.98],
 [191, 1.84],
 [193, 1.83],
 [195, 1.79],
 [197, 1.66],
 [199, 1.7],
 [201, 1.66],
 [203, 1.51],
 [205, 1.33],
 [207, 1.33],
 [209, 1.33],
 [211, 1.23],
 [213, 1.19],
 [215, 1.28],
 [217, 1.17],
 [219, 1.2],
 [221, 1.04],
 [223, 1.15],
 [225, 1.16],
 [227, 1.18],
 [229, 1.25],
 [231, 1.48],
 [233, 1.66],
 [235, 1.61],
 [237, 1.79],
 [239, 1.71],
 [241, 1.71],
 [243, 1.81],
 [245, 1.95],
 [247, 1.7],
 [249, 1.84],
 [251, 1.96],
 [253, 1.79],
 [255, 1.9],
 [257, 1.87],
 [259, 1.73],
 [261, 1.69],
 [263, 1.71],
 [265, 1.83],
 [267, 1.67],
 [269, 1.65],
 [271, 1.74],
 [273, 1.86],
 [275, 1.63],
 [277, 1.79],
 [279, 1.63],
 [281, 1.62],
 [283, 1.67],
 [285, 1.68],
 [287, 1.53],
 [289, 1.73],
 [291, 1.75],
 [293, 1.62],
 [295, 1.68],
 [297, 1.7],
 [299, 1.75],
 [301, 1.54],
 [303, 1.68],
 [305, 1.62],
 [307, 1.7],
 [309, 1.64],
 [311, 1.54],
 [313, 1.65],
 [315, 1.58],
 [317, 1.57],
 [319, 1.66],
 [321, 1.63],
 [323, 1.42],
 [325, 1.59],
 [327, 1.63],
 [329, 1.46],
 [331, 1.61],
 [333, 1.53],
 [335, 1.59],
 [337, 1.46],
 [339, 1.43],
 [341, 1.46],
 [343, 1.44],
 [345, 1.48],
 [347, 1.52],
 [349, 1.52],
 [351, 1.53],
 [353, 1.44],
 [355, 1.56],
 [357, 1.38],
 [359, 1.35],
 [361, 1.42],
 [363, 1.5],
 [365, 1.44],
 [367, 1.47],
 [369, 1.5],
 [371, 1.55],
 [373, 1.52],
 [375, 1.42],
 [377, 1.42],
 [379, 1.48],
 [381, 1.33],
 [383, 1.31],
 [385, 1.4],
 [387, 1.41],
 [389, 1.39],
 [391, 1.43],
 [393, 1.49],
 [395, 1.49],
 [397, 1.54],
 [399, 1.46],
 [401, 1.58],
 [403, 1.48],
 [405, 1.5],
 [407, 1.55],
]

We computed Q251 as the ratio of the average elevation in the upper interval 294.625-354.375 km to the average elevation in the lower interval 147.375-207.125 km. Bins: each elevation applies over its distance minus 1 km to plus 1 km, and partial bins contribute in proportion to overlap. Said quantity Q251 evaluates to 0.8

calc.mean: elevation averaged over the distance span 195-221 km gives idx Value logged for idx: 1.39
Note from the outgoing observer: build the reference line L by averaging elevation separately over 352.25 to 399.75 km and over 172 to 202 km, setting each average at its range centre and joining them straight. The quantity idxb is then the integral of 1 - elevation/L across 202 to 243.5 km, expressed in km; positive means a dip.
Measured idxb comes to 9.8 km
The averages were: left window 1.9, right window 1.45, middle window 1.38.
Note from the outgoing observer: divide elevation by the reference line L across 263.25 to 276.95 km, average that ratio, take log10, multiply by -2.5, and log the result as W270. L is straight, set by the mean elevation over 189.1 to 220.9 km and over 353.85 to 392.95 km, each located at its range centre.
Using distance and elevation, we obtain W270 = -0.187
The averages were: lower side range 1.47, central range 1.73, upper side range 1.44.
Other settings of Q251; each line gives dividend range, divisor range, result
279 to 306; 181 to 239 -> 1.09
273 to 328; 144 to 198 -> 0.84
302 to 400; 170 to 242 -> 0.94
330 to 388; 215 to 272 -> 0.92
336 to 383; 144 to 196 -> 0.74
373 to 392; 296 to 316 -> 0.86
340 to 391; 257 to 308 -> 0.86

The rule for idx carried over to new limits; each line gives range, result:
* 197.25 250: 1.46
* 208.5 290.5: 1.59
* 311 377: 1.51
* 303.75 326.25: 1.6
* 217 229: 1.16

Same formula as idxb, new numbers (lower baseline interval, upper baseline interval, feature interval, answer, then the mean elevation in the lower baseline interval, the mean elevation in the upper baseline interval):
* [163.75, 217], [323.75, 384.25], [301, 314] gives -0.7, 1.74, 1.48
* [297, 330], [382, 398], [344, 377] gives 0.6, 1.61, 1.43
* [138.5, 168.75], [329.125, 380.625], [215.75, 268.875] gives 4.8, 1.99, 1.48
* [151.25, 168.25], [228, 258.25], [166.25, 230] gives 9.6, 2.01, 1.74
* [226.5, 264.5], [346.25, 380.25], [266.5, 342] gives -1.5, 1.71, 1.47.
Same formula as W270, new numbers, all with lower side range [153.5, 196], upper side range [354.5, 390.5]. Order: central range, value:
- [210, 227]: 0.49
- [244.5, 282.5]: -0.02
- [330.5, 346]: 0.02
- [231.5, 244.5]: 0.05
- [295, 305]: -0.02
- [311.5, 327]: -0.01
